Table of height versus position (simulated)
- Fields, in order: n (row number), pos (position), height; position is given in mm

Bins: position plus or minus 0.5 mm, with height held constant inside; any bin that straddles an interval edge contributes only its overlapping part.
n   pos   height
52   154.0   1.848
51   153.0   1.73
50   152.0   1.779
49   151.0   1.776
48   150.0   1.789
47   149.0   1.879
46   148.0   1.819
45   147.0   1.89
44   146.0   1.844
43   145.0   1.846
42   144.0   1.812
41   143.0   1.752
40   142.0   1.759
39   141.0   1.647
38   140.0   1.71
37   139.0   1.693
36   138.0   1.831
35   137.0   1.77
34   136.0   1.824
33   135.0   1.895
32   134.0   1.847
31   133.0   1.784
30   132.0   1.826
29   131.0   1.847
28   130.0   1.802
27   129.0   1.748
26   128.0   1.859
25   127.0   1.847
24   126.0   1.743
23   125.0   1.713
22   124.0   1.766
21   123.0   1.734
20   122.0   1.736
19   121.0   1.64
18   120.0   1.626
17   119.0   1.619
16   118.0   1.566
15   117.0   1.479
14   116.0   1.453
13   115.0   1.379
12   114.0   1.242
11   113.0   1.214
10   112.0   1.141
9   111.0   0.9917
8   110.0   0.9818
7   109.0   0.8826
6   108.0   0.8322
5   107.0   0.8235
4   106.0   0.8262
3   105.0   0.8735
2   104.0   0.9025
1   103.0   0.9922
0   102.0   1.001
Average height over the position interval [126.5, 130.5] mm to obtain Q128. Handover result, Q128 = 1.81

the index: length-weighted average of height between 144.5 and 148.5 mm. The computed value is 1.85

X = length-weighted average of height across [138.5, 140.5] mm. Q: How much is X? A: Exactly 1.7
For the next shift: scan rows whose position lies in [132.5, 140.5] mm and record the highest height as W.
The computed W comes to 1.895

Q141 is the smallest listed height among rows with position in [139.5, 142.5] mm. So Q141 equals 1.647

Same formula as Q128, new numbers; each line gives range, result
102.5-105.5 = 0.923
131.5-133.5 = 1.81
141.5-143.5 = 1.76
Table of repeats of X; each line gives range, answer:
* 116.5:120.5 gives 1.57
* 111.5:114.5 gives 1.2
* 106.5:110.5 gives 0.88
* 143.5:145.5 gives 1.83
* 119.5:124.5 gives 1.7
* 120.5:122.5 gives 1.69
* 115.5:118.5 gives 1.5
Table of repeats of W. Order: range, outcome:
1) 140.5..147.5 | 1.89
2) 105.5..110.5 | 0.9818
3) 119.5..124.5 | 1.766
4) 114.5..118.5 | 1.566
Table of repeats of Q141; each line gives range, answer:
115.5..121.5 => 1.453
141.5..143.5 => 1.752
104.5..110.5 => 0.8235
